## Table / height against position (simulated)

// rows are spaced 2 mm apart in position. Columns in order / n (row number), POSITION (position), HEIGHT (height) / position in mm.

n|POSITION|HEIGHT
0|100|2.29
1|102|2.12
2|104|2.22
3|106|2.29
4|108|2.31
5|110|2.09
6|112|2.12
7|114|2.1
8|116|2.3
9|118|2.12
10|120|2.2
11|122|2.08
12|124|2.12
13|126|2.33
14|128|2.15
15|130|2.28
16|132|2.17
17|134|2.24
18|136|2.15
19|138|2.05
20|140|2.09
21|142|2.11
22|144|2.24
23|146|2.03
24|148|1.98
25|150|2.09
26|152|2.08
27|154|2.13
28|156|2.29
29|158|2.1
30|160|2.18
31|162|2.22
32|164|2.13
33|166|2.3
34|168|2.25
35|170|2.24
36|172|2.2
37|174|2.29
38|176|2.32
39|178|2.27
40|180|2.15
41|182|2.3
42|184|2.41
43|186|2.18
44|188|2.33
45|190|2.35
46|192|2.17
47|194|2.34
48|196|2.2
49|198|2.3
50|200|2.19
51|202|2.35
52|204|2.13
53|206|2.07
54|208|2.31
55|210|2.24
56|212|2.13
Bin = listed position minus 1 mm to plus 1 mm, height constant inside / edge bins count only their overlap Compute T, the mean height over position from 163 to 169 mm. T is 2.23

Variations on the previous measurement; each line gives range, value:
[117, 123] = 2.13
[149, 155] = 2.1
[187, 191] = 2.34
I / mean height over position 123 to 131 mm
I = 2.22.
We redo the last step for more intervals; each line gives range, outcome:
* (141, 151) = 2.09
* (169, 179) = 2.26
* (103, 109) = 2.27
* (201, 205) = 2.24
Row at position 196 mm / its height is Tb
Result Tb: 2.2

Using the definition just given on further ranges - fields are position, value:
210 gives 2.24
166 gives 2.3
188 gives 2.33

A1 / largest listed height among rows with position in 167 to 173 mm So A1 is 2.25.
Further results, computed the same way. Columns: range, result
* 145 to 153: 2.09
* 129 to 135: 2.28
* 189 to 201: 2.35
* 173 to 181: 2.32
